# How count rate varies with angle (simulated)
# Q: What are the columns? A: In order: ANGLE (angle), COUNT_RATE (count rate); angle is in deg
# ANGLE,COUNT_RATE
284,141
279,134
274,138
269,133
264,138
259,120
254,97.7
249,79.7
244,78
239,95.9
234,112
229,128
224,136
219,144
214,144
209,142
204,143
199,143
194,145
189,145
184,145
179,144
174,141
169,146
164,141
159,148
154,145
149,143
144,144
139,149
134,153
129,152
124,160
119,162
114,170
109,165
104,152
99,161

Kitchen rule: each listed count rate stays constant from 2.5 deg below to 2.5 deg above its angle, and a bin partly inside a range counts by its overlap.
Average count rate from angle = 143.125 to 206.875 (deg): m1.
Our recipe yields 144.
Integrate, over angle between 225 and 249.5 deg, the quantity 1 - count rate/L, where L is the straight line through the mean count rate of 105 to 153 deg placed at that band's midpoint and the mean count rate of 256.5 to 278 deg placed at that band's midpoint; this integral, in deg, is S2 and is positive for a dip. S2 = 6.2 deg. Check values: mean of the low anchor 155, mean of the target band 103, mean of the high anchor 132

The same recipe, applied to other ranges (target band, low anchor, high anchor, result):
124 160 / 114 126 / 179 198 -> 1.96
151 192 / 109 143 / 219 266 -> -1.51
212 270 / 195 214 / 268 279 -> 9.41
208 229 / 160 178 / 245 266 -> -3.09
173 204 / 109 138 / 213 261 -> -2.69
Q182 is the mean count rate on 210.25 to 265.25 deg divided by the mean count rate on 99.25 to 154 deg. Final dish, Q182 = 0.75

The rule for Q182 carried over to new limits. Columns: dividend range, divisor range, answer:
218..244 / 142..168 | 0.82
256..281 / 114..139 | 0.84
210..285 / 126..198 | 0.83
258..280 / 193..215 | 0.93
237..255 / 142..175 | 0.60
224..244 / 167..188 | 0.77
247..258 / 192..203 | 0.65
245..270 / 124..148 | 0.73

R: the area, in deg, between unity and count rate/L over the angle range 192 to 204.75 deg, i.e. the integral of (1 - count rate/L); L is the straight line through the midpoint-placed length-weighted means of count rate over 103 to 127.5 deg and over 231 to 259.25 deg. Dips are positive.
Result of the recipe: -2.6 deg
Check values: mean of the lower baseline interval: 162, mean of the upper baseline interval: 95.9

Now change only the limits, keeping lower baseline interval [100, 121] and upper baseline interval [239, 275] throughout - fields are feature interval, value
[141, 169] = 0.3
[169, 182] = -0.4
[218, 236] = -1.3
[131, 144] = 0.2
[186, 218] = -3.5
